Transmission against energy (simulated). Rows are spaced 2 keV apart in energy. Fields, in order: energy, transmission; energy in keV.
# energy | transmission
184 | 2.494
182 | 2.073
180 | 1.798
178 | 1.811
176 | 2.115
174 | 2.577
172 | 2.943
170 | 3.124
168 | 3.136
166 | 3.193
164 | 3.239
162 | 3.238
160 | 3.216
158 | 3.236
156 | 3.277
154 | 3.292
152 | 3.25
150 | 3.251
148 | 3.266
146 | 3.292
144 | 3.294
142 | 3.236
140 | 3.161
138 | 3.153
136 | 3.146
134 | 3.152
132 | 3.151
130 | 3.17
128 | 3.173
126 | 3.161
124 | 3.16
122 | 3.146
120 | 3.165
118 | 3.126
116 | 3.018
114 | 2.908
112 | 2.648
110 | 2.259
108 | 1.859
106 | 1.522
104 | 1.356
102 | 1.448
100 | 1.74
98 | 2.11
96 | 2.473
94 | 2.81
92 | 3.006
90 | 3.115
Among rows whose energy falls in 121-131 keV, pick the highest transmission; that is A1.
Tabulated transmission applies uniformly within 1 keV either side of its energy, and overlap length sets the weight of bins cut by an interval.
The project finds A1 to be 3.173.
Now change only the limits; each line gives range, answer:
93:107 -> 2.81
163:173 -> 3.239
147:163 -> 3.292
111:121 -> 3.165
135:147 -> 3.294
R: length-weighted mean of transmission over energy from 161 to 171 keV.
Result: 3.19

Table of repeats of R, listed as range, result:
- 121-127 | 3.16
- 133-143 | 3.17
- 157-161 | 3.23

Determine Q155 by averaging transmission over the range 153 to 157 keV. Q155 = 3.28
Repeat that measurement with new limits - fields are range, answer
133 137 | 3.15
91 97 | 2.76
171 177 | 2.54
